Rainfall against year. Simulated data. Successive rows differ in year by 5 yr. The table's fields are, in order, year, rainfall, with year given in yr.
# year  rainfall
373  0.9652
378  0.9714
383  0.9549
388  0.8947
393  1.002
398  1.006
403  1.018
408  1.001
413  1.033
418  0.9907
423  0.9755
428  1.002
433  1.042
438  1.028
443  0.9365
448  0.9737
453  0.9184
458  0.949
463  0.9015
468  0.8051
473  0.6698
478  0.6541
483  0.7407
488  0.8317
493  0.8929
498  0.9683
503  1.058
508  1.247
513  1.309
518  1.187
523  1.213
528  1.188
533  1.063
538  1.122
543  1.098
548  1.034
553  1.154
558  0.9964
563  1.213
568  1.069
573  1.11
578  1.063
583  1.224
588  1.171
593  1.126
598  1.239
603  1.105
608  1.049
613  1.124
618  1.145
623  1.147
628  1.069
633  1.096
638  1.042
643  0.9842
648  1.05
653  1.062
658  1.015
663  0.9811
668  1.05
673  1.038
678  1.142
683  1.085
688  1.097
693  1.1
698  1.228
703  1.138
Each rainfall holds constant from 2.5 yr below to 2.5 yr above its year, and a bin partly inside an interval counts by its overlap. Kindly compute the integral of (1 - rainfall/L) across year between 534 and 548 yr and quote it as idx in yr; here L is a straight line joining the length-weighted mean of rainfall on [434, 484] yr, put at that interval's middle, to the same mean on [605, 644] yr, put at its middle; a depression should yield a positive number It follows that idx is -1.7 yr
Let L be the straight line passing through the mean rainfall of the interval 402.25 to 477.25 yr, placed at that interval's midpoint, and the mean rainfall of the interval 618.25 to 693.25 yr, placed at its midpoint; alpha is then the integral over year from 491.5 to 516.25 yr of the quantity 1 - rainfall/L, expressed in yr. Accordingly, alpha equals -3.2 yr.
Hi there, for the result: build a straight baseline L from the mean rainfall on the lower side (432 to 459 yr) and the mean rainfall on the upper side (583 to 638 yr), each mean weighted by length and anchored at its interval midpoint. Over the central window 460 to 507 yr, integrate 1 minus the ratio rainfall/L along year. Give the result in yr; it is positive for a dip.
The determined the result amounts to 7.4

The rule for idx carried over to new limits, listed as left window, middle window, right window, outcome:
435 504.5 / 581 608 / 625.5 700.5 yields -4.3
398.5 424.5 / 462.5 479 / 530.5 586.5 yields 4.7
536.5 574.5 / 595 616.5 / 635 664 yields -1.4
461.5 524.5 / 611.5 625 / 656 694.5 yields -1.4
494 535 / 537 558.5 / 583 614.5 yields 1.1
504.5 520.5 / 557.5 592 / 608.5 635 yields 1.1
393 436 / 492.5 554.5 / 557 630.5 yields -2.6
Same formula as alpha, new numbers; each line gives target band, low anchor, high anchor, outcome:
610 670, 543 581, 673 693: 1.79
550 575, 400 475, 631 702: -2.22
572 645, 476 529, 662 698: -3.66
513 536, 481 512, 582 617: -3.51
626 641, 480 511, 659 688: -0.42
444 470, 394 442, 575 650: 2.91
